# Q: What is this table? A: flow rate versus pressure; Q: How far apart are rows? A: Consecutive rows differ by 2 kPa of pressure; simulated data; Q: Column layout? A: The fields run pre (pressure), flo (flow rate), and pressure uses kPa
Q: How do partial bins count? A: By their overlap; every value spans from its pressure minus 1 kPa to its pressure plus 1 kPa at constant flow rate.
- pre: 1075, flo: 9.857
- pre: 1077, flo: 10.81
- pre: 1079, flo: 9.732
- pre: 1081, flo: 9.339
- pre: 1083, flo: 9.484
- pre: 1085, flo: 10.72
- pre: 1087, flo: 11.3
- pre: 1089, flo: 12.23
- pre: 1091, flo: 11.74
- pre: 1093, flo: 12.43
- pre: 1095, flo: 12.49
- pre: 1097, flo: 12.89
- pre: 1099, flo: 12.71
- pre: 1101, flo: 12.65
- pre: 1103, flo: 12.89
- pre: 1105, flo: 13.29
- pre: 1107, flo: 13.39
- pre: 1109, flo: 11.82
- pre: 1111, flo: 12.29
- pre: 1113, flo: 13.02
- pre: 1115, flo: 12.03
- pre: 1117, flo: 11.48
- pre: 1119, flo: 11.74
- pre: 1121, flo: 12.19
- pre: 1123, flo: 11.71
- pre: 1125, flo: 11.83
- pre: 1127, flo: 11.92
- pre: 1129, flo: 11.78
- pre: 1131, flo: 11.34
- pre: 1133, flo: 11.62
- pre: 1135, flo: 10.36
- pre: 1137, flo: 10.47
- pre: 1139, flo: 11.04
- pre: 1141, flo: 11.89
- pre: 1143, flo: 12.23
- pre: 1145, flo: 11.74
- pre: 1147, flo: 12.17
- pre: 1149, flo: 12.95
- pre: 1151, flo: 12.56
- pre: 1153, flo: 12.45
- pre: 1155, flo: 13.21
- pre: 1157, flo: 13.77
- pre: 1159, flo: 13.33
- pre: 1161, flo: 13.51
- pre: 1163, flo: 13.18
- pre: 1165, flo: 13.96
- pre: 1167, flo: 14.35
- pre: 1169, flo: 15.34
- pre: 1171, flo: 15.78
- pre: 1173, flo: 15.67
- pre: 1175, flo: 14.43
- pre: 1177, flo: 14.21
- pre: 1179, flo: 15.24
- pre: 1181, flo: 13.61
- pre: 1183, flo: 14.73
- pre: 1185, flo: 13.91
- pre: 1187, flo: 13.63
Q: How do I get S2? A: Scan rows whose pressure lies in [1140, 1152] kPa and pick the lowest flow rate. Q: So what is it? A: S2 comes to 11.74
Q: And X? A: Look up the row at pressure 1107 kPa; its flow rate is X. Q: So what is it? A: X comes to 13.39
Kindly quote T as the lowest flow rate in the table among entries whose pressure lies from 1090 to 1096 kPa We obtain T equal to 11.74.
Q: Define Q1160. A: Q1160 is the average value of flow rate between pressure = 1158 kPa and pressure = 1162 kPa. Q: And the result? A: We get 13.4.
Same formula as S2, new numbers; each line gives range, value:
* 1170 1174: 15.67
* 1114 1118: 11.48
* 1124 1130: 11.78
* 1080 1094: 9.339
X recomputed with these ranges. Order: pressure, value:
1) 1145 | 11.74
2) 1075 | 9.857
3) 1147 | 12.17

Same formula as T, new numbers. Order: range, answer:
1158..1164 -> 13.18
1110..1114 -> 12.29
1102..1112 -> 11.82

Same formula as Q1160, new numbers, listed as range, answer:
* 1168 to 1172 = 15.6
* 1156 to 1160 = 13.6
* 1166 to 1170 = 14.8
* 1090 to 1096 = 12.2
